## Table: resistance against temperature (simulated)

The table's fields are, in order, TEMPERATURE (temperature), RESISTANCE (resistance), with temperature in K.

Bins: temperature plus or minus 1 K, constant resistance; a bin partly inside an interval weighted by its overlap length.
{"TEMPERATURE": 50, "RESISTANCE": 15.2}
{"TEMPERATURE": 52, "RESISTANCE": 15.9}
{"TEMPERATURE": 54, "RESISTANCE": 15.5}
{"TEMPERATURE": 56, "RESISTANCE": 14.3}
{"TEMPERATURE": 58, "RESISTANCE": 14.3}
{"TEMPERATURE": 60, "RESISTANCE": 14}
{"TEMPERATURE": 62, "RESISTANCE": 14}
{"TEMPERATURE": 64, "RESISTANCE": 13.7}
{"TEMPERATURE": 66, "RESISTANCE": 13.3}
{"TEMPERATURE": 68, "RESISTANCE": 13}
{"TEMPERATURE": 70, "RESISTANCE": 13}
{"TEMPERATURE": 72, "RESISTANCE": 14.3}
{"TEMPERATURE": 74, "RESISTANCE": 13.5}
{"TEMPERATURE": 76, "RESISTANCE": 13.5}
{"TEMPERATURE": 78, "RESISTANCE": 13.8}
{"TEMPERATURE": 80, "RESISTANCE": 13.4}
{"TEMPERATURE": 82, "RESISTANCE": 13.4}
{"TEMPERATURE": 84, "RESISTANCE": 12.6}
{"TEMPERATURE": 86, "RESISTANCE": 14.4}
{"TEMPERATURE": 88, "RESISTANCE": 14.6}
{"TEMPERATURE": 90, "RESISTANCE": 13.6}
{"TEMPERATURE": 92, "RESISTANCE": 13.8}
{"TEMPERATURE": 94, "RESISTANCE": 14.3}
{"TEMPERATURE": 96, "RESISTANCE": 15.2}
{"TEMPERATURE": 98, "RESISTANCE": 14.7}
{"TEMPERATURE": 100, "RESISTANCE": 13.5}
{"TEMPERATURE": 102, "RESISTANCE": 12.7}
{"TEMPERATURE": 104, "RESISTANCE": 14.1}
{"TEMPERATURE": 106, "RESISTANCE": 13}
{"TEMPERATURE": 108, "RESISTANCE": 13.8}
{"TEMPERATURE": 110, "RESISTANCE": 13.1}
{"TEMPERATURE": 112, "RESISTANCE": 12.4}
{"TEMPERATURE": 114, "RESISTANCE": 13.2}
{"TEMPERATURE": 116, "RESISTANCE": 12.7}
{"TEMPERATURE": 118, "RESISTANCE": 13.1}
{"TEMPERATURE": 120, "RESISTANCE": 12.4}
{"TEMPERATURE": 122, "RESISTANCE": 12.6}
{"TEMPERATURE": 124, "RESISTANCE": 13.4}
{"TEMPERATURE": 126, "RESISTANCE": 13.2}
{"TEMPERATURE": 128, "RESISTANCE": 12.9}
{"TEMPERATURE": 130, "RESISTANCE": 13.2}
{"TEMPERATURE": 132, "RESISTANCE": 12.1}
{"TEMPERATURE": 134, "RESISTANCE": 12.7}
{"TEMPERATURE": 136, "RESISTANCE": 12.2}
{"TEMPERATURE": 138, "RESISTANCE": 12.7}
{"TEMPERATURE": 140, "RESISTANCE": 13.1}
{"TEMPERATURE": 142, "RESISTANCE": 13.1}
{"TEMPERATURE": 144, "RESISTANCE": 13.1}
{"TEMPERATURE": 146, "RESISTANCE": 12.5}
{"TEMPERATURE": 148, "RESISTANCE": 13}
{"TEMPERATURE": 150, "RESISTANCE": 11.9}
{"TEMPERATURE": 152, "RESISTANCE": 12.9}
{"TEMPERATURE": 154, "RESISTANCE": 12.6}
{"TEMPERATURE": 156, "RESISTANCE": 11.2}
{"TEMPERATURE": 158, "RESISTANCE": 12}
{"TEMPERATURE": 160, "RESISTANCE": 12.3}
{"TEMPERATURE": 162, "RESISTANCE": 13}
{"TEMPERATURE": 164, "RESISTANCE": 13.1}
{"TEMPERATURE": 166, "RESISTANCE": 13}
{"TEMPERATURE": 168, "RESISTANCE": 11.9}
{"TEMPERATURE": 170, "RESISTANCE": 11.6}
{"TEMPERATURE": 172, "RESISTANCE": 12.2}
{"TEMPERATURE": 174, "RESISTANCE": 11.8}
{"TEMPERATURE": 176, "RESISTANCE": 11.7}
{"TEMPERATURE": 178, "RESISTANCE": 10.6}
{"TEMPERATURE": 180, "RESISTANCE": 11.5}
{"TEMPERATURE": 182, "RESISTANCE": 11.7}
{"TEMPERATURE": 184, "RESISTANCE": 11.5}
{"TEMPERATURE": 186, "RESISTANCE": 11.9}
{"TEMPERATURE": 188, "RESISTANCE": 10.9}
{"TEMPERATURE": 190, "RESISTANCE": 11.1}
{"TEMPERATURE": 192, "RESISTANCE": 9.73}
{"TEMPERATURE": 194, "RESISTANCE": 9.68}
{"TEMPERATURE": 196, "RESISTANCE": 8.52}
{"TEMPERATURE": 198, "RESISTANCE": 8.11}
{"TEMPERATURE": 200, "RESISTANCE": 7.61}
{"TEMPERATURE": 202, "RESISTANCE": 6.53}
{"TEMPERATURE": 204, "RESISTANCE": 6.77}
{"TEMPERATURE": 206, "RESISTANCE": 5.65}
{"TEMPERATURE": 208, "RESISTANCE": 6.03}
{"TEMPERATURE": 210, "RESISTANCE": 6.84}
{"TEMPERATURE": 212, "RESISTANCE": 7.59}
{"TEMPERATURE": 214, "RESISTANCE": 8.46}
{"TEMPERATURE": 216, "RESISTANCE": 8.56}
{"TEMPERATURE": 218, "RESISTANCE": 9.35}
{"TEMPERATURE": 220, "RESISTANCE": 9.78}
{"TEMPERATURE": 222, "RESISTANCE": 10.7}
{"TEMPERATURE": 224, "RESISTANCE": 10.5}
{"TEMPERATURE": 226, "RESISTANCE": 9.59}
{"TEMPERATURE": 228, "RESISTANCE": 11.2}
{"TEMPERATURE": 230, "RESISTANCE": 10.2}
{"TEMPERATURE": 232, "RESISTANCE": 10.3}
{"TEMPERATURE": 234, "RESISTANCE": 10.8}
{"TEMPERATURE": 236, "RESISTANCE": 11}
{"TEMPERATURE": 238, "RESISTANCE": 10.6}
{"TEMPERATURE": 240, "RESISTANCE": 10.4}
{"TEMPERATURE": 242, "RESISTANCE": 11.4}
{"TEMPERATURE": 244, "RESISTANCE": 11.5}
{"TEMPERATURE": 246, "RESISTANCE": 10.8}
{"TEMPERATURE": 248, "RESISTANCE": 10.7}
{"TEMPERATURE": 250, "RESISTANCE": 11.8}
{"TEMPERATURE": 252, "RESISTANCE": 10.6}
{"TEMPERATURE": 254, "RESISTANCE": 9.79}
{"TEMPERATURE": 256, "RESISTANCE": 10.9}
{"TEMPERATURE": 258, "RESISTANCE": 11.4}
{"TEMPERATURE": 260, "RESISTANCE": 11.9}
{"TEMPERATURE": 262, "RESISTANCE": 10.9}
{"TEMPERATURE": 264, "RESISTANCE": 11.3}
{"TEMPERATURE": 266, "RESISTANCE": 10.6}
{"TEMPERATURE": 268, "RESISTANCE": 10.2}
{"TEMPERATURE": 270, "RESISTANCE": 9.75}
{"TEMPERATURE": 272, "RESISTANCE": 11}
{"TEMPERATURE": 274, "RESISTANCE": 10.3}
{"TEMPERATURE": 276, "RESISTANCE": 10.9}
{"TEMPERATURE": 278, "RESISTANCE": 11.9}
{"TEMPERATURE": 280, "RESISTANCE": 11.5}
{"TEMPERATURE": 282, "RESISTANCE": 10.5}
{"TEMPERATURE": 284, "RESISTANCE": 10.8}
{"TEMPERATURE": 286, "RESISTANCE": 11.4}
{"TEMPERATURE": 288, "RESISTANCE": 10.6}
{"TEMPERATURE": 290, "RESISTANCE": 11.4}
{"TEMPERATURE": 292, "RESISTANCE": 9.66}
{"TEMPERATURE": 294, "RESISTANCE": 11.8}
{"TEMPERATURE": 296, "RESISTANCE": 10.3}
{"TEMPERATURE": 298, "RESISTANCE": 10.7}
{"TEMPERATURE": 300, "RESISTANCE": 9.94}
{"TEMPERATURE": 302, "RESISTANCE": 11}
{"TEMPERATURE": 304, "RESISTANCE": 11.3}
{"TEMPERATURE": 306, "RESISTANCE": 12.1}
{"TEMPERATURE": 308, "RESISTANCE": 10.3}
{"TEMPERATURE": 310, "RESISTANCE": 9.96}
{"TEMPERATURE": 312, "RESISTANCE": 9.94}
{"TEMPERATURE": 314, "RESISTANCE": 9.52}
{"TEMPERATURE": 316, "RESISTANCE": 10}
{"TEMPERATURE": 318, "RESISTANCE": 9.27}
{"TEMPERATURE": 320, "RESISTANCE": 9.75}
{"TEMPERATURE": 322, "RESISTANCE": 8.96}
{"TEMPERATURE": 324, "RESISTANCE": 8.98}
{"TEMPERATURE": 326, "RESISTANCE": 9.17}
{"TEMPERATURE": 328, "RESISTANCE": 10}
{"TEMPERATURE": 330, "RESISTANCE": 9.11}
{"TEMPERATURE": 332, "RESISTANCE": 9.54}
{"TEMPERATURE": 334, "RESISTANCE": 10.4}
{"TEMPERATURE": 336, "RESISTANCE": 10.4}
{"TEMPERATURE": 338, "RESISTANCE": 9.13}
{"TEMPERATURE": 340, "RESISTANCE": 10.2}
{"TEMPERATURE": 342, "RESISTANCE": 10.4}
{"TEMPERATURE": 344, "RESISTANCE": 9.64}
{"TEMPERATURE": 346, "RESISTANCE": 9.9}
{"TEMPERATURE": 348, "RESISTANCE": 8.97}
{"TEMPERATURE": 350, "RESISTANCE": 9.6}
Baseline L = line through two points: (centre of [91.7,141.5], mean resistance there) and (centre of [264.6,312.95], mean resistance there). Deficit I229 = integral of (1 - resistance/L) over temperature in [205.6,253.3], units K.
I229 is 7.20 K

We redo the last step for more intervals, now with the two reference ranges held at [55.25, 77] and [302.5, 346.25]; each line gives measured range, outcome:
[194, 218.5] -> 8.62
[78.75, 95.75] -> -0.54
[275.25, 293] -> -0.76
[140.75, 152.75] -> -0.22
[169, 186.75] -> 0.68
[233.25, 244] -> 0.26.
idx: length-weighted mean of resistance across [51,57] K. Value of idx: 15.2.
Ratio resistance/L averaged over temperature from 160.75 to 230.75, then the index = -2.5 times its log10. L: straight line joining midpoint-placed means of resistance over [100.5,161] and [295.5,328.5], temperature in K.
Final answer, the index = 0.19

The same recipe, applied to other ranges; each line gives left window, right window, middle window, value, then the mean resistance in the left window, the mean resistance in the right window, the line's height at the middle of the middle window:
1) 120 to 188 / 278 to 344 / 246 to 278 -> 0.01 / 12.3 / 10.3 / 10.9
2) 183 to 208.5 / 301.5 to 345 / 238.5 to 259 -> -0.18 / 8.83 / 9.95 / 9.29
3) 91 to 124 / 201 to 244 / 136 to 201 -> -0.04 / 13.4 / 9.21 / 11.2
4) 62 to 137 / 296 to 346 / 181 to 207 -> 0.28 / 13.4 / 9.99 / 11.9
